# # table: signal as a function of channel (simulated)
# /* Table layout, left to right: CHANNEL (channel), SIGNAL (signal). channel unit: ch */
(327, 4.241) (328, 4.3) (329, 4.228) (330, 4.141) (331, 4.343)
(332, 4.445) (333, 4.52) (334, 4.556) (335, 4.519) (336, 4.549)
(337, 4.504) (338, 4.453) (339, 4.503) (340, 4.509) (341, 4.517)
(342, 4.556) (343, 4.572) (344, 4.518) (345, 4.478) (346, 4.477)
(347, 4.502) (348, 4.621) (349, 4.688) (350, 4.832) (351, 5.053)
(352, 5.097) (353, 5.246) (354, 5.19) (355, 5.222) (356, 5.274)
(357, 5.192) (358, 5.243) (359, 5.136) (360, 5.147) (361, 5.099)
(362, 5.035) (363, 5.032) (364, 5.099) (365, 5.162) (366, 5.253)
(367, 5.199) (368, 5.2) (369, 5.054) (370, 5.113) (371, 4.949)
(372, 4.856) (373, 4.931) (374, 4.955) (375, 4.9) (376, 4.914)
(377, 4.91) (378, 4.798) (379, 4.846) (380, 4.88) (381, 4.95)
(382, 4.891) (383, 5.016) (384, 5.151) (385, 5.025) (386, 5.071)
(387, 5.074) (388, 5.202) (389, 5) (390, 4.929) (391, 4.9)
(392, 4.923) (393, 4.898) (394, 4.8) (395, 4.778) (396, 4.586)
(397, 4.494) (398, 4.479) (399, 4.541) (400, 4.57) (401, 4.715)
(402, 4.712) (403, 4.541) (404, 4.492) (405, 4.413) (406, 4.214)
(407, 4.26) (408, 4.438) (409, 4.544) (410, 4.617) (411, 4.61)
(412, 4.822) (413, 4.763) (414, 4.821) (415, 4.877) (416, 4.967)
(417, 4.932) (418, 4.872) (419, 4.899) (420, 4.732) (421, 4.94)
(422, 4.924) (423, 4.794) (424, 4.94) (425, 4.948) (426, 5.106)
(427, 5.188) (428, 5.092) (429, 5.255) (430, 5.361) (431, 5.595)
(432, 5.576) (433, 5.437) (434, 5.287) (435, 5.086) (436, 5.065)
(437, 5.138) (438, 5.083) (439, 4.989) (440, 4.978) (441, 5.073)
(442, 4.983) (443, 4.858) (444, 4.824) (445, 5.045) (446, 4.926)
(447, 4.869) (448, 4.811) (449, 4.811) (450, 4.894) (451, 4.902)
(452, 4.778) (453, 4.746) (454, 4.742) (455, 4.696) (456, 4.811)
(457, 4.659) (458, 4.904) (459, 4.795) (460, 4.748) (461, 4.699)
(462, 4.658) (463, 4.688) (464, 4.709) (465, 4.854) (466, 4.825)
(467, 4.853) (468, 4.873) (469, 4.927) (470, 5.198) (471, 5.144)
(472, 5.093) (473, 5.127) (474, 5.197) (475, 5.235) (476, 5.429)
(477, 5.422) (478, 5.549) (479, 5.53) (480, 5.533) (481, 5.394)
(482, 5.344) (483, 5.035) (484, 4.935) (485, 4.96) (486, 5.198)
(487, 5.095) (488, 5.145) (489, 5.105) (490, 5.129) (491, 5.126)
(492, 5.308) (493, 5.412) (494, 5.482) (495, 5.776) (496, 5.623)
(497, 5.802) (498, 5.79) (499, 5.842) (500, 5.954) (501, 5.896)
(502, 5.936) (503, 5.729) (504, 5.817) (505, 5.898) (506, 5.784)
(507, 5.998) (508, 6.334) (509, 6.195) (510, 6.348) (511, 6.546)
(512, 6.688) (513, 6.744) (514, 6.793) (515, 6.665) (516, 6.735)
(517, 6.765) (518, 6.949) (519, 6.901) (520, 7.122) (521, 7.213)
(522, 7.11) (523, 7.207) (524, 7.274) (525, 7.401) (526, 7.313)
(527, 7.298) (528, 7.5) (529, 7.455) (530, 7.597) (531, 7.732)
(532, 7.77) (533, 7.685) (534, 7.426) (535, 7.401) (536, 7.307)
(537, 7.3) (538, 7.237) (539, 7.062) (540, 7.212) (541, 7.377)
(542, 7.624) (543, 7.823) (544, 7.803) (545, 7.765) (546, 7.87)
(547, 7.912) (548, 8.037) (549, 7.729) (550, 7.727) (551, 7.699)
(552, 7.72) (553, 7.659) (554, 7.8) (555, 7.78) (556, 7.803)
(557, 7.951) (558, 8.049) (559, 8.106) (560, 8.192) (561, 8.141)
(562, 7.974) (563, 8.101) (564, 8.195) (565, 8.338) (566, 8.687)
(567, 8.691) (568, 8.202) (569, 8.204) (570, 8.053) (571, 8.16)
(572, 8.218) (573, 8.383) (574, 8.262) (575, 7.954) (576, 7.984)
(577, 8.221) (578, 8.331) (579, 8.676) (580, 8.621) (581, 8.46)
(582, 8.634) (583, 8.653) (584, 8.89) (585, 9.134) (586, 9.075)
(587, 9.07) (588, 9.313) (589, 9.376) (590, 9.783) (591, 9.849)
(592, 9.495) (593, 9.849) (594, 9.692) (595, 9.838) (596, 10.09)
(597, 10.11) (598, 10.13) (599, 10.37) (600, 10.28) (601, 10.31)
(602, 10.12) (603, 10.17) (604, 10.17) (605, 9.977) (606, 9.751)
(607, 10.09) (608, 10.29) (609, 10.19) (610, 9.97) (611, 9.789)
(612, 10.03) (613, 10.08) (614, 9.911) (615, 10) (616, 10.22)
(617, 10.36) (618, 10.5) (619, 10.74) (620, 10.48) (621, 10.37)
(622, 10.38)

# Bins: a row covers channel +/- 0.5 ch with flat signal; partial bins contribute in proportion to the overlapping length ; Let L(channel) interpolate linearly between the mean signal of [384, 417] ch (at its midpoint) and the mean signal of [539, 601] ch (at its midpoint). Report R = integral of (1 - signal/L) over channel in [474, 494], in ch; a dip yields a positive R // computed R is 4.03 ch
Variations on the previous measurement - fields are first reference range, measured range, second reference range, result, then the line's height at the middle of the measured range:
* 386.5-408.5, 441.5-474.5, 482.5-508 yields 2.13 ch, 5.2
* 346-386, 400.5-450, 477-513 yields 3.76 ch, 5.3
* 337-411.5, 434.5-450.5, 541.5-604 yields 3.07 ch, 6.15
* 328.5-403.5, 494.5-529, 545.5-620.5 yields 5.16 ch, 7.65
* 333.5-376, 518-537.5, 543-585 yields 0.57 ch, 7.58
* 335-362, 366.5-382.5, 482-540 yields 0.34 ch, 5.07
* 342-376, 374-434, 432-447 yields 1.88 ch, 5.02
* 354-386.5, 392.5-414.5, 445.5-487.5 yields 1.89 ch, 5.03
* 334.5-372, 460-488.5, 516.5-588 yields 6.89 ch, 6.71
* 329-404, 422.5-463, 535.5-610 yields 8.14 ch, 6.24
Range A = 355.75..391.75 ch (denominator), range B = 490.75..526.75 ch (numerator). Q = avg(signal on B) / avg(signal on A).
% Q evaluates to 1.3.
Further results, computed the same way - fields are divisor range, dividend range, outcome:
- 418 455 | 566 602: 1.81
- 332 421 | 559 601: 1.84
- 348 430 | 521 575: 1.59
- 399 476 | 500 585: 1.54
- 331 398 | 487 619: 1.63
